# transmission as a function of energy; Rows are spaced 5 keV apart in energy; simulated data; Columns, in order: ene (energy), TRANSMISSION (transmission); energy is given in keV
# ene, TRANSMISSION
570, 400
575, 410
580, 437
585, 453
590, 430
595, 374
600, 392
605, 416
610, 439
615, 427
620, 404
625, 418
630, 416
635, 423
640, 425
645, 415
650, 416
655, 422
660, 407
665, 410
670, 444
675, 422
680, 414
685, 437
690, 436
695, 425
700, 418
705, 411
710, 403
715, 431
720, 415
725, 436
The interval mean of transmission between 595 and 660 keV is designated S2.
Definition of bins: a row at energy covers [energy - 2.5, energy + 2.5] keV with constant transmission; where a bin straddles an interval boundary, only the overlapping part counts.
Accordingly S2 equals 416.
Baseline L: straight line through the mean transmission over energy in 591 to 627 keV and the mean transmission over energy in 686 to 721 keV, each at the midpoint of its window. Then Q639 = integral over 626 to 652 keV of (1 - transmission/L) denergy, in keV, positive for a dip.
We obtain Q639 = -0.3 keV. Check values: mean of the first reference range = 411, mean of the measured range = 419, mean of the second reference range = 421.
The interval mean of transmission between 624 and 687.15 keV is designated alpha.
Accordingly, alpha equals 421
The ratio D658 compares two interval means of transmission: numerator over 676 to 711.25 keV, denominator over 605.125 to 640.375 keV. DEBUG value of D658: 1.00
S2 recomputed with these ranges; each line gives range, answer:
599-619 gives 419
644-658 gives 418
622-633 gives 417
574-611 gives 418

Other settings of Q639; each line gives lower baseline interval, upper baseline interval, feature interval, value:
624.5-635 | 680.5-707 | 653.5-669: 0.22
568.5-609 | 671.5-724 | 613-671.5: 0.03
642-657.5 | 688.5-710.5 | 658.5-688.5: -0.34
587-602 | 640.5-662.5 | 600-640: -1.12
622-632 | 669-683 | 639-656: 0.05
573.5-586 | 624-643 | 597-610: 0.54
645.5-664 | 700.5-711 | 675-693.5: -0.72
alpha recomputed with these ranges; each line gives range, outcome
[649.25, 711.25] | 421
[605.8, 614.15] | 432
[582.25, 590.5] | 444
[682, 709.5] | 424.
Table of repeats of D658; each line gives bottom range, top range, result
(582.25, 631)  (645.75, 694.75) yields 1.01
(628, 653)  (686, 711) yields 1.00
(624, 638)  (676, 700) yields 1.02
